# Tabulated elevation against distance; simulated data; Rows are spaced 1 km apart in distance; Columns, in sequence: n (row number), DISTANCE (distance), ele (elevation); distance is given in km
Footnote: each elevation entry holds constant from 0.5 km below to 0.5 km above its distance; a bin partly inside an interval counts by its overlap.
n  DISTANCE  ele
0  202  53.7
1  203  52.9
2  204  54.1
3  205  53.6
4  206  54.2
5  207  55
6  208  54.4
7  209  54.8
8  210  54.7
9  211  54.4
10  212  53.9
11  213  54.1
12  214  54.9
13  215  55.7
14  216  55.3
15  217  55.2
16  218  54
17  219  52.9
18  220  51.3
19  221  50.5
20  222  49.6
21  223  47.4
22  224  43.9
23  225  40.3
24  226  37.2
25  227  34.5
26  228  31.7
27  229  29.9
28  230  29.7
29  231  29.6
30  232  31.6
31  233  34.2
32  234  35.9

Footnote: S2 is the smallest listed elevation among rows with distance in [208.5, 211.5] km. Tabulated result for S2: 54.4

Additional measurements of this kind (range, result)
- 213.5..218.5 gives 54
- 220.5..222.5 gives 49.6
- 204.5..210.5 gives 53.6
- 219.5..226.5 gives 37.2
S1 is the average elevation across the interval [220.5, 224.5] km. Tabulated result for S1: 47.9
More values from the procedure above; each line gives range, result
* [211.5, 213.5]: 54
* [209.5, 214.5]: 54.4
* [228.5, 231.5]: 29.7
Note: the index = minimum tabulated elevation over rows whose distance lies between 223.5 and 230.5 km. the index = 29.7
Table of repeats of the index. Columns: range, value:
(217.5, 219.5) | 52.9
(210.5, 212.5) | 53.9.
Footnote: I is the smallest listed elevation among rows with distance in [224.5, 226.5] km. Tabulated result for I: 37.2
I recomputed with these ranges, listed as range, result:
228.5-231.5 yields 29.6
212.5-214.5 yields 54.1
